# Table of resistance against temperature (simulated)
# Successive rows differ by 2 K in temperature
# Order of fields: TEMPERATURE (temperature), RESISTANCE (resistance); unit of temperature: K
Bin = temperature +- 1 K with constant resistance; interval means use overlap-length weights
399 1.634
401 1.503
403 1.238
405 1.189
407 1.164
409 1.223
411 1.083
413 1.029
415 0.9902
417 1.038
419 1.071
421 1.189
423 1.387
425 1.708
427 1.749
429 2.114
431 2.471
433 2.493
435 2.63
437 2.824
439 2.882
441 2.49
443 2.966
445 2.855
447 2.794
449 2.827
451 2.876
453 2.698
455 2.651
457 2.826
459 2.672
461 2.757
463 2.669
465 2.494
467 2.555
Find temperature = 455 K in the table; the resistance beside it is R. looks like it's 2.651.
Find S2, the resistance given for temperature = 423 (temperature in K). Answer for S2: 1.387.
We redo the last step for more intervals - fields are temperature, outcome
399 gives 1.634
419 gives 1.071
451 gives 2.876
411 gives 1.083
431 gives 2.471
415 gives 0.9902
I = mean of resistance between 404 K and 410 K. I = 1.19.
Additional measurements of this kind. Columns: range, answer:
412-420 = 1.03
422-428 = 1.61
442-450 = 2.86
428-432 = 2.29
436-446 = 2.8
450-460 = 2.74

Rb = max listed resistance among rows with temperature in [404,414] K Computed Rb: 1.223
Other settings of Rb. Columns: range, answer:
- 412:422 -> 1.189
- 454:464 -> 2.826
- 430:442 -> 2.882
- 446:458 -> 2.876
